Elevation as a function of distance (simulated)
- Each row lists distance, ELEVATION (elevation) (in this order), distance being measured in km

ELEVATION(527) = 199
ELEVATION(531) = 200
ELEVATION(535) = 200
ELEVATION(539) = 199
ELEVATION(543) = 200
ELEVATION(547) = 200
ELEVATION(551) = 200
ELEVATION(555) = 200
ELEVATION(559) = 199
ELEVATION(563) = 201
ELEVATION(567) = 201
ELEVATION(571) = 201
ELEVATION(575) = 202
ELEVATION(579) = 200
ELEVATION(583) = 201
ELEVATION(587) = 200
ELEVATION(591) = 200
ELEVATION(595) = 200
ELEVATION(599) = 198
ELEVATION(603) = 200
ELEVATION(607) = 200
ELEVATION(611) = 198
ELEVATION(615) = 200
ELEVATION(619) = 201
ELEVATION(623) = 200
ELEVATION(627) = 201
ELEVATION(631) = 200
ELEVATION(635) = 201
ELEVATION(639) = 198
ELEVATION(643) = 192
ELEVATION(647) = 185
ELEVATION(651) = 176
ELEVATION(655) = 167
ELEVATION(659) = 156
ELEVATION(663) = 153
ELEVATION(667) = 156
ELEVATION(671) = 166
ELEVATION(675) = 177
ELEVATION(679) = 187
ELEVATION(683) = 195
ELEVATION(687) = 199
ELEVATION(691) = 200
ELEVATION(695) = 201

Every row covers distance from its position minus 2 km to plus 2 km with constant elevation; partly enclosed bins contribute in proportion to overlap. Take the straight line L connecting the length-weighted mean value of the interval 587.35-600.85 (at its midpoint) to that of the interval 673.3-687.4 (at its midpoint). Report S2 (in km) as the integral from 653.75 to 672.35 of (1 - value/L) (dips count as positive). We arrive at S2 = 3.10 km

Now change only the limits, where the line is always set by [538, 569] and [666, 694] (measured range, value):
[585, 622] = -1.1 km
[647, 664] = 1.9 km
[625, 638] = -0.7 km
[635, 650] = -0.2 km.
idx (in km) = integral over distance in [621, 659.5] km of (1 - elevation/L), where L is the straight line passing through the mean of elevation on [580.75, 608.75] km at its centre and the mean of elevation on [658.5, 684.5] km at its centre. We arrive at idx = -1.3 km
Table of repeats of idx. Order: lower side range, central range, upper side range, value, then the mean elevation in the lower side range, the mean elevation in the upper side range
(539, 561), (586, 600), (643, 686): -0.7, 200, 173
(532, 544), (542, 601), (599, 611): -0.2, 200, 199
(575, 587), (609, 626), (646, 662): -1.4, 201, 169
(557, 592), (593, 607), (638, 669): -0.6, 201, 172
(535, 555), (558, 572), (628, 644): -0.1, 200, 198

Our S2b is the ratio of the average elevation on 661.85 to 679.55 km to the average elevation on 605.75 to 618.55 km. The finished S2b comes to 0.8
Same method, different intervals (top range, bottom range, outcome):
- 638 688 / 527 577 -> 0.88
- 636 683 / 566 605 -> 0.88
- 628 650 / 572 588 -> 0.97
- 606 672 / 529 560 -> 0.93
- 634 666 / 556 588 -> 0.88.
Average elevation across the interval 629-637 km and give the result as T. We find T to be 200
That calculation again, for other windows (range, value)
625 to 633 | 200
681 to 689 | 197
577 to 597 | 200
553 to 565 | 200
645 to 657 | 176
